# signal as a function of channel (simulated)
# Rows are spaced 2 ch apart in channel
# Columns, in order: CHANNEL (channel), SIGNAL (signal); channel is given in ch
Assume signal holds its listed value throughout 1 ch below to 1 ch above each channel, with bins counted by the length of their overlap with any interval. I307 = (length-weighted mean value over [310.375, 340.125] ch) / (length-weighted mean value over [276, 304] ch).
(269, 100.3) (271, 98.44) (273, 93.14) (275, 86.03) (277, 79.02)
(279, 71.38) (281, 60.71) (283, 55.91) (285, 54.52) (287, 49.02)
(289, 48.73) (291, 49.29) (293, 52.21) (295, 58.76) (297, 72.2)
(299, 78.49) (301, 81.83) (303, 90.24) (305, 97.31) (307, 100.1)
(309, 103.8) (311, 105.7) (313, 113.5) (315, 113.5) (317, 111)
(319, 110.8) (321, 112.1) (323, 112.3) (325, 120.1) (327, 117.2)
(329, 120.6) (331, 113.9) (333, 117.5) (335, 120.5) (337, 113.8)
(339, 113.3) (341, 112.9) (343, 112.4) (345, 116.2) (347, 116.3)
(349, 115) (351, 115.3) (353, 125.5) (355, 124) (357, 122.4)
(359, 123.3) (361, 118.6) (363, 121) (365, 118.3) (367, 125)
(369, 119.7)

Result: 1.78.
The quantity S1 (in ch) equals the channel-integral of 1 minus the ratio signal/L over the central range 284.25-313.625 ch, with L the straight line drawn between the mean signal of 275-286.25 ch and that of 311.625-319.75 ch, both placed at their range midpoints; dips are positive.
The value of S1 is 4.81 ch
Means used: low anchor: 65.9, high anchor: 112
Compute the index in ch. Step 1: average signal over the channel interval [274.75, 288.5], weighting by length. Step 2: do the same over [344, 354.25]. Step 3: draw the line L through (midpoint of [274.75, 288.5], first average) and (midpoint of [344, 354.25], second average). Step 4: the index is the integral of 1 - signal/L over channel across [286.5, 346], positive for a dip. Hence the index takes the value -3.9 ch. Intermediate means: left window 63.5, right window 118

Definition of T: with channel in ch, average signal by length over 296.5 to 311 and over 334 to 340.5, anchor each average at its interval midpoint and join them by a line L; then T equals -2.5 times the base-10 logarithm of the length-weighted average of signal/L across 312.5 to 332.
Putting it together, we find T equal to -0.10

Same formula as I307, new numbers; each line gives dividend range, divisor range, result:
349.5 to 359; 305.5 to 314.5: 1.15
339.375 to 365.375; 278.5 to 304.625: 1.85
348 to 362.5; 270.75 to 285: 1.61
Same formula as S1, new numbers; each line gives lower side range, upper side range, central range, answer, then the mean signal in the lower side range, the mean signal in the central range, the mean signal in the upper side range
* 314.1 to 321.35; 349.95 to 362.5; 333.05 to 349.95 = 0.4 ch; 112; 115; 121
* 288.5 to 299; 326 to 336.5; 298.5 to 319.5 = -4.6 ch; 58.7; 101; 118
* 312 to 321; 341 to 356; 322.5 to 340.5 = -0.3 ch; 112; 117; 117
